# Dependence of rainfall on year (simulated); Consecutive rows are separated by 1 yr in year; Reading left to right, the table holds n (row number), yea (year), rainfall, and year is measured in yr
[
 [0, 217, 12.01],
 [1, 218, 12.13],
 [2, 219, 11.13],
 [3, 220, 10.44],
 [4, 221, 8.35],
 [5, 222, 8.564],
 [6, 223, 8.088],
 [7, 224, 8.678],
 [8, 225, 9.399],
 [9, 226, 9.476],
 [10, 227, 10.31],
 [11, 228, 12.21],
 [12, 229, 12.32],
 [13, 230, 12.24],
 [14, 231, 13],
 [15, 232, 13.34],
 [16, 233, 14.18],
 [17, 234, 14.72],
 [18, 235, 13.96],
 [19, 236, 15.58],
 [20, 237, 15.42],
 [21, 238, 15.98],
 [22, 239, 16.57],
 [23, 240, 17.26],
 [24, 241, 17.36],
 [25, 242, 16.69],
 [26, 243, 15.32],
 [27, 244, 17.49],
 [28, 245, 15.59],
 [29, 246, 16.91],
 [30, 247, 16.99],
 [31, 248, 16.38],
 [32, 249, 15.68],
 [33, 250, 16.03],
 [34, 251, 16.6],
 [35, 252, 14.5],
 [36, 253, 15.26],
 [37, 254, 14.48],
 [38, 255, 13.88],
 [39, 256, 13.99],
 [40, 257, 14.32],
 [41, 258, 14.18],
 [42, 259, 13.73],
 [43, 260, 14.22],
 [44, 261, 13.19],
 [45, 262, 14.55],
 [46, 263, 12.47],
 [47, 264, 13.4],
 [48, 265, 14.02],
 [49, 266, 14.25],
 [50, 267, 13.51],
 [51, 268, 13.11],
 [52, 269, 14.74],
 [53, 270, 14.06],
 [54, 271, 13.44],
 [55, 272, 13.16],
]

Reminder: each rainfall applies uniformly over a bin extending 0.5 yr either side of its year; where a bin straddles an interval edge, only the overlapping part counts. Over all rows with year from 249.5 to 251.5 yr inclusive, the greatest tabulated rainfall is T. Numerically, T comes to 16.6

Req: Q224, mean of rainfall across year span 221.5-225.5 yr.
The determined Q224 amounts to 8.68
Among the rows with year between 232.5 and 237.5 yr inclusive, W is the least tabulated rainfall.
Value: 13.96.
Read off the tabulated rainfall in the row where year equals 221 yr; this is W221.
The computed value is 8.35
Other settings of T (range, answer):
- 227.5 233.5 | 14.18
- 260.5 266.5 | 14.55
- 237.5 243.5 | 17.36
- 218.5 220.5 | 11.13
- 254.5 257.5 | 14.32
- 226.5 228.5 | 12.21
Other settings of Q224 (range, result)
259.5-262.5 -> 14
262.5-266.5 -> 13.5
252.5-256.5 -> 14.4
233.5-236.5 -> 14.8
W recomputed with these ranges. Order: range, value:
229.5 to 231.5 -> 12.24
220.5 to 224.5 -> 8.088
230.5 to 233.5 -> 13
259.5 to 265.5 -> 12.47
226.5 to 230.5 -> 10.31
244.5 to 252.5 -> 14.5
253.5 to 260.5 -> 13.73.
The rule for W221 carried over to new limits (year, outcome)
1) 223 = 8.088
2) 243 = 15.32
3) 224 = 8.678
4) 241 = 17.36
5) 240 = 17.26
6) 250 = 16.03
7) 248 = 16.38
